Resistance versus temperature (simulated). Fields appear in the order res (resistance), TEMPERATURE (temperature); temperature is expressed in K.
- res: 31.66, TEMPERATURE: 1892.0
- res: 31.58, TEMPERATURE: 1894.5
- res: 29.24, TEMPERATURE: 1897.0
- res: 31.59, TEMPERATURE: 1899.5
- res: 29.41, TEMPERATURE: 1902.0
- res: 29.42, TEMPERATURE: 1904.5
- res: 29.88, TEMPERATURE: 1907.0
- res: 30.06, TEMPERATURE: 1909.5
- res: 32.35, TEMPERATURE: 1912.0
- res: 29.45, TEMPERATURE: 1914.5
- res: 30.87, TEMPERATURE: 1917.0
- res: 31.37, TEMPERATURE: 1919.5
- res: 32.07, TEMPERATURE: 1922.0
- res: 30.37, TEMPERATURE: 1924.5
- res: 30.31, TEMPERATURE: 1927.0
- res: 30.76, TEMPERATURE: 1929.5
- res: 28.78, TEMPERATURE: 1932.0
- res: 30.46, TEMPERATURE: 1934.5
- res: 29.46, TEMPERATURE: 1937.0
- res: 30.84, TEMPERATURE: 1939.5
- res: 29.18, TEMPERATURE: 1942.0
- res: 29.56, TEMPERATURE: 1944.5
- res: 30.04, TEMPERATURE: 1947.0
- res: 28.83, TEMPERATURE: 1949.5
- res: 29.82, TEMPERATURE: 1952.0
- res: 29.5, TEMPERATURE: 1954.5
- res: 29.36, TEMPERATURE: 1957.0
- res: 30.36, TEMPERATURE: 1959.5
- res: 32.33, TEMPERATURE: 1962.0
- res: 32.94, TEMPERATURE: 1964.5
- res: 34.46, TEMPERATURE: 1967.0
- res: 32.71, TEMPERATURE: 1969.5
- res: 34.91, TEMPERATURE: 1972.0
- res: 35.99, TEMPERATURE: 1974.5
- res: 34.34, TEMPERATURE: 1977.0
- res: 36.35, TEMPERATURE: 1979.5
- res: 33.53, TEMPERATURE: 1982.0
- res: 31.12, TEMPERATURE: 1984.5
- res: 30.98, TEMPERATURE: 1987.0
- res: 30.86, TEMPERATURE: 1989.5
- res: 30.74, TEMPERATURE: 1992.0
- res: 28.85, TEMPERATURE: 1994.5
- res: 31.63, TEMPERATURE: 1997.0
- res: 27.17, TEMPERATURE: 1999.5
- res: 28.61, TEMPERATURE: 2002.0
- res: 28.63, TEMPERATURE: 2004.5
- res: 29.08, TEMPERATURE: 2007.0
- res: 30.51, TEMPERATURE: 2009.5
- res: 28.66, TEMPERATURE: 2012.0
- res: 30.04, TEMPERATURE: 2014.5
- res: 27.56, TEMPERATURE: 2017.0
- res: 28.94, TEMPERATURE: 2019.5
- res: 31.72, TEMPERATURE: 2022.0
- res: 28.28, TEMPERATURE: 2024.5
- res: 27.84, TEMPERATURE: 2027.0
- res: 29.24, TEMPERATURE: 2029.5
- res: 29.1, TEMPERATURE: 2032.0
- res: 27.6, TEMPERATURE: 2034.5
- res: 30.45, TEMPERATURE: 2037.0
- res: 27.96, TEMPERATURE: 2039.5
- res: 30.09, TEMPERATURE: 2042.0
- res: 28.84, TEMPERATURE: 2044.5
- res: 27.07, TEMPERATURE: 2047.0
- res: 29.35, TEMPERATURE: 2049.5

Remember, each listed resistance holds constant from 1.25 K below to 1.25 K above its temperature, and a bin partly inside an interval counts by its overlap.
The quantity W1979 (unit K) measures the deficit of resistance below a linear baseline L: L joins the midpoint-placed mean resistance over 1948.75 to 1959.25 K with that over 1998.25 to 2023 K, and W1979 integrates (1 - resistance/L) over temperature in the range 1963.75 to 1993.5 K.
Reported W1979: -4.0 K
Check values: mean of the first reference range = 29.5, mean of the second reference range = 29.1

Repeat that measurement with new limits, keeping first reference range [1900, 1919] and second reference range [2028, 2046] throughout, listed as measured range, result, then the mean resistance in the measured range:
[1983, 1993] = -0.51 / 31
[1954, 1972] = -1.35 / 32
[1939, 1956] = 0.17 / 29.6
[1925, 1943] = 0.03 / 30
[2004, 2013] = 0.00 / 29.3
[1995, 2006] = 0.14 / 29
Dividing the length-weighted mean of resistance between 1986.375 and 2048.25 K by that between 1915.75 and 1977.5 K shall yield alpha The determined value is 0.9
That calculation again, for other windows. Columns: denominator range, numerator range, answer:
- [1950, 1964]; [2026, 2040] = 0.95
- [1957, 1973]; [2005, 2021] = 0.89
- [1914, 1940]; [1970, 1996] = 1.08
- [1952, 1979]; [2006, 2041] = 0.89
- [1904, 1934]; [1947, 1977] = 1.05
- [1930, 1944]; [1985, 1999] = 1.02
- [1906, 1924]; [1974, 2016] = 1.00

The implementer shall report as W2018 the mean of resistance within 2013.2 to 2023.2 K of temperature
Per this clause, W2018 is 29.5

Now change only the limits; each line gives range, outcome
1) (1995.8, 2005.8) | 29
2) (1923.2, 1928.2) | 30.4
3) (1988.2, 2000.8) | 29.8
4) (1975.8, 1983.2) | 34.8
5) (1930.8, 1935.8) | 29.6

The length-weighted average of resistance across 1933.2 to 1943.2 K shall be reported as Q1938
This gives 30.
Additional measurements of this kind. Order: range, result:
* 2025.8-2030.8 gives 28.6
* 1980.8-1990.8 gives 31.6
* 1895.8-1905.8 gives 29.9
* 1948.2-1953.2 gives 29.3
